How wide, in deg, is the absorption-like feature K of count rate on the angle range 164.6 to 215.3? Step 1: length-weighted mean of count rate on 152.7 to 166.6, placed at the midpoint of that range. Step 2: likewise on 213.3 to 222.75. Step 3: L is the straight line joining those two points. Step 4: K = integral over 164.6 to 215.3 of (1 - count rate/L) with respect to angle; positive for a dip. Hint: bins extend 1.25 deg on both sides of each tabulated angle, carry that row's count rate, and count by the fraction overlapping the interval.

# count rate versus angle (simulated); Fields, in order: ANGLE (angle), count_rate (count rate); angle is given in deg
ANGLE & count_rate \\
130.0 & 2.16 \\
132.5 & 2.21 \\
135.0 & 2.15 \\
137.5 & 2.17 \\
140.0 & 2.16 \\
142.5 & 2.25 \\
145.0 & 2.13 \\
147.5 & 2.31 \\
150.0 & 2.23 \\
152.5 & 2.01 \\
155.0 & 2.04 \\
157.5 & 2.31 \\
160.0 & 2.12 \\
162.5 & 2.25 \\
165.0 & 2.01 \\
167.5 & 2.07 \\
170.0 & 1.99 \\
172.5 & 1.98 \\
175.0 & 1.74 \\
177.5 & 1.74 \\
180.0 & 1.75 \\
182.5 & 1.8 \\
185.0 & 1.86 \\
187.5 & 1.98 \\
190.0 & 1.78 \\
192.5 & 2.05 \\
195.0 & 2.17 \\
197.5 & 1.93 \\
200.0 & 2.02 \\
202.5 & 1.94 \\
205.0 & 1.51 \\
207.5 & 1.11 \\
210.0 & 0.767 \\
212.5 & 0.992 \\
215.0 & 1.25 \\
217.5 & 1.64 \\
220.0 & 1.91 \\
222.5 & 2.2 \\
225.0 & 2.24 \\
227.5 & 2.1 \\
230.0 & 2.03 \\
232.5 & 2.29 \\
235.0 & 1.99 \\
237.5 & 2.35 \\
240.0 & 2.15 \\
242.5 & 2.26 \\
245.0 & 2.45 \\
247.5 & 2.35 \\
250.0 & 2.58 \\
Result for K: 4.3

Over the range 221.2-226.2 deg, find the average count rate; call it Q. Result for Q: 2.22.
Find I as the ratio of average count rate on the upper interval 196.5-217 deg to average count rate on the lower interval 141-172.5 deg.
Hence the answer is 0.67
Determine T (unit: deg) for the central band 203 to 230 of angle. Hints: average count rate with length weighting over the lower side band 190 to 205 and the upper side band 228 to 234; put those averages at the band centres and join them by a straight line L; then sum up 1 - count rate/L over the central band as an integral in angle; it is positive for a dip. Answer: 6.1 deg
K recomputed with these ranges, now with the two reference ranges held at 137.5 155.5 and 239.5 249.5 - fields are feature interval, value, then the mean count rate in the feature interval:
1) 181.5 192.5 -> 1.8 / 1.88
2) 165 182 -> 2.5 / 1.88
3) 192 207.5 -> 2.7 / 1.86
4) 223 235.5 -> 0.9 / 2.14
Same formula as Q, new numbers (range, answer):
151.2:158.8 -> 2.12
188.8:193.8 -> 1.92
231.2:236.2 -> 2.14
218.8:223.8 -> 2.06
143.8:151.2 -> 2.22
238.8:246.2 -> 2.29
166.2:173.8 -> 2.01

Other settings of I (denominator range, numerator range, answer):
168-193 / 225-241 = 1.16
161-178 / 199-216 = 0.69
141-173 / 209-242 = 0.87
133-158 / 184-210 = 0.82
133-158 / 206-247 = 0.86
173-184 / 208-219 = 0.66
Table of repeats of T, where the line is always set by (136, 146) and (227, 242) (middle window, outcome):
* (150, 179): 1.9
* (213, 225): 2.3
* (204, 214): 5.0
